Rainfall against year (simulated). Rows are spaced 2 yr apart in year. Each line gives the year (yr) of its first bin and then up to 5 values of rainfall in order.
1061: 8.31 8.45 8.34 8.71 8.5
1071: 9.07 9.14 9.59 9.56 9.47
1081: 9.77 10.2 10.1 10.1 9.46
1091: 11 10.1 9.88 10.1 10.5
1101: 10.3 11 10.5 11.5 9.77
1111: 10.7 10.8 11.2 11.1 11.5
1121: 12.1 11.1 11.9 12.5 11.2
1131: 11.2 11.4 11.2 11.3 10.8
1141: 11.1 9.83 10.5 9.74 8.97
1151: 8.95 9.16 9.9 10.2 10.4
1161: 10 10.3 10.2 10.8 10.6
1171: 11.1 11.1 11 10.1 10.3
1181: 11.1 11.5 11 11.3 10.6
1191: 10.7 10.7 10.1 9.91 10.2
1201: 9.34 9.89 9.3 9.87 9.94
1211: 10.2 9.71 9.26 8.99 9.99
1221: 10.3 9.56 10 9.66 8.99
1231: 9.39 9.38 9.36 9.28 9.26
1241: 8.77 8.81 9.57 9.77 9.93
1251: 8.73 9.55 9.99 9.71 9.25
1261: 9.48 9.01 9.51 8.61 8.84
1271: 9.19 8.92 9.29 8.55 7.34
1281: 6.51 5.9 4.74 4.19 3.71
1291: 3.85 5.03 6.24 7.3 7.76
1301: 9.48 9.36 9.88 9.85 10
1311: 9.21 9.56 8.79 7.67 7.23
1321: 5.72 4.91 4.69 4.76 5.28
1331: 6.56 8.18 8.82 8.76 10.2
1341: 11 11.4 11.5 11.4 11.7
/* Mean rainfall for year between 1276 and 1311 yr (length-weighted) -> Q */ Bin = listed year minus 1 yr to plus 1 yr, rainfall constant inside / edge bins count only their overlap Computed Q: 7.1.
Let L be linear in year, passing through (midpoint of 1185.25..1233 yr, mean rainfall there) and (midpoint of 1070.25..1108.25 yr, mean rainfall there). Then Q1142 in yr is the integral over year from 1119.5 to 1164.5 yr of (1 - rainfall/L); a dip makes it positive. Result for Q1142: -2.81 yr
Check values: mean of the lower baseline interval 10.1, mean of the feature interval 10.6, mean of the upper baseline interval 9.91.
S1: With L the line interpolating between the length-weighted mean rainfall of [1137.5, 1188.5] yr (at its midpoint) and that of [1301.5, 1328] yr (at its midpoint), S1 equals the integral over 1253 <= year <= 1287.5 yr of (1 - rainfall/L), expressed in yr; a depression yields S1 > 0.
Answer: 1.4 yr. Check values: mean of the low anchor 10.4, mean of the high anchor 7.85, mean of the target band 8.28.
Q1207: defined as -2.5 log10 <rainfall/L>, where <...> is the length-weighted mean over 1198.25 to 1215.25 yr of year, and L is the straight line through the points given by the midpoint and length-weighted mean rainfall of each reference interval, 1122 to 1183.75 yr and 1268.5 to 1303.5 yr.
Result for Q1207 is -0.07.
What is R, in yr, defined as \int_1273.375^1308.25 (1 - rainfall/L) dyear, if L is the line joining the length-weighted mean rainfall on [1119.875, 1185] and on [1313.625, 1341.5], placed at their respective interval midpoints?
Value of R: 4.0 yr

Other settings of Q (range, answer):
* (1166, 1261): 9.95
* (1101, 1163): 10.7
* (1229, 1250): 9.33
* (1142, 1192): 10.4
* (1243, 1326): 7.98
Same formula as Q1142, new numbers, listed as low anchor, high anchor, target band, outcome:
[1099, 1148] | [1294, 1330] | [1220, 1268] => -3.0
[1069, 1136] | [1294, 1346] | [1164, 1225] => -4.5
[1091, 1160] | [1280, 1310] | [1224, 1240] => -2.1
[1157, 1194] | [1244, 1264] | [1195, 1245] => 2.3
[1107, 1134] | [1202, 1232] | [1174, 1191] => -1.0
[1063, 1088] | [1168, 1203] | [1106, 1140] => -4.7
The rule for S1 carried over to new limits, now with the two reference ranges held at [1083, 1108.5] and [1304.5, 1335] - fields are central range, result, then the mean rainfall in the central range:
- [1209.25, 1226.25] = -1.9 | 9.76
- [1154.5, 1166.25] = -0.8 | 10.2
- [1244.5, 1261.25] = -2.4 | 9.56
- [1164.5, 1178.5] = -2.0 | 10.7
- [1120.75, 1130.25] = -1.7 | 11.7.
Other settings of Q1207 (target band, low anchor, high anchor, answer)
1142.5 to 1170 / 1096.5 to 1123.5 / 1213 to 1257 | 0.04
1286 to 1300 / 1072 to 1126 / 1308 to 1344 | 0.46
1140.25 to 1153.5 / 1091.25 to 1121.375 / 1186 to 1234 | 0.07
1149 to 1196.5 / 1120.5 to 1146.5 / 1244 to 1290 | -0.01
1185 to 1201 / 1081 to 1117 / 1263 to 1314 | -0.15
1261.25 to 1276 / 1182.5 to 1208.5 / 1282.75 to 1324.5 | -0.11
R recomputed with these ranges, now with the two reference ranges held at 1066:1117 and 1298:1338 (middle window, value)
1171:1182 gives -1.8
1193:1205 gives -1.2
